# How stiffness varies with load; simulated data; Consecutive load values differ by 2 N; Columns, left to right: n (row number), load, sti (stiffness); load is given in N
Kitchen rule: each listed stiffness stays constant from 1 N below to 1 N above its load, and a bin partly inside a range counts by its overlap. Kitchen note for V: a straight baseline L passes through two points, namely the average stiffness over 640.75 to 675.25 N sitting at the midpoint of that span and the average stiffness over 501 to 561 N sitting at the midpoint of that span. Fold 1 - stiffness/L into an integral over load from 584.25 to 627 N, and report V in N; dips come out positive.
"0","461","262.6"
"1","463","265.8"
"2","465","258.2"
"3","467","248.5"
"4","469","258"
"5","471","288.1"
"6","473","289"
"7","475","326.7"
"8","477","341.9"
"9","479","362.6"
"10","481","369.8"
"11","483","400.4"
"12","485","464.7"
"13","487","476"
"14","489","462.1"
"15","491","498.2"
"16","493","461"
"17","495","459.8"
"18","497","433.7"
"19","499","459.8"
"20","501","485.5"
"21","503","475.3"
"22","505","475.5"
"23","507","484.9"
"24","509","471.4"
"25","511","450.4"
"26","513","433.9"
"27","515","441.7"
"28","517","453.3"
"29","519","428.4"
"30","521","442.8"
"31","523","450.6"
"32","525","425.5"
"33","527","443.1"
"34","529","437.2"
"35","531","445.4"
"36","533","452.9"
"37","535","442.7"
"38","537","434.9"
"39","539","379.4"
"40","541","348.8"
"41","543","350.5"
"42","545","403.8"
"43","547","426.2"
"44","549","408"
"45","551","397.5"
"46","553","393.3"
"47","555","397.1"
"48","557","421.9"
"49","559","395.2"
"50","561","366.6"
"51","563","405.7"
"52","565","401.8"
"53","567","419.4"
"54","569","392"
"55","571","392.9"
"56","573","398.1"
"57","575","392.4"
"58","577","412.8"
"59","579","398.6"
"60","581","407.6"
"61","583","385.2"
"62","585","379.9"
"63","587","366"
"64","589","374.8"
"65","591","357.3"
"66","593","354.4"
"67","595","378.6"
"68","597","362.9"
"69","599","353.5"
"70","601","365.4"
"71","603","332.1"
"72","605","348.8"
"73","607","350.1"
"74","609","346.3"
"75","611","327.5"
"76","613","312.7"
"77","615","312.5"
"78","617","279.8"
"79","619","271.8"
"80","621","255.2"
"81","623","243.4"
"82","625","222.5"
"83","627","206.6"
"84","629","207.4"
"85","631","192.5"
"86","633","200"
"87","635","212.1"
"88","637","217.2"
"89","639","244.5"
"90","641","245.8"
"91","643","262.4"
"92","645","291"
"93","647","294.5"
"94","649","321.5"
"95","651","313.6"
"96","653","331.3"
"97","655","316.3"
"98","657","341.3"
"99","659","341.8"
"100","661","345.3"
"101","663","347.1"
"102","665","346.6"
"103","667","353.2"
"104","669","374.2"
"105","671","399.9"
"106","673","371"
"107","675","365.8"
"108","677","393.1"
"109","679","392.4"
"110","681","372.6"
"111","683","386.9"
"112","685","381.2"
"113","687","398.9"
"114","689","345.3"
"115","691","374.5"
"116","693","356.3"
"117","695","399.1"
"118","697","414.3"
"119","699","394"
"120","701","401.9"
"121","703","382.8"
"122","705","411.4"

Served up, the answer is 5.5 N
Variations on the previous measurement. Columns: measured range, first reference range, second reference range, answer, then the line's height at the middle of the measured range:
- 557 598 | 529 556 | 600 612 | -1.6 N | 373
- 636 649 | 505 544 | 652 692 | 3.9 N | 378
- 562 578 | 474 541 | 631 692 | -0.4 N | 393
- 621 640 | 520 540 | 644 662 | 6.9 N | 343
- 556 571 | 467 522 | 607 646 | -2.9 N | 335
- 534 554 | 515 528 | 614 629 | 0.0 N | 398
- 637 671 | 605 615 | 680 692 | 4.0 N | 358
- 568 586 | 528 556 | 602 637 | -2.6 N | 346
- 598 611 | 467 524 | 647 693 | 1.1 N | 381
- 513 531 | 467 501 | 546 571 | -1.9 N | 399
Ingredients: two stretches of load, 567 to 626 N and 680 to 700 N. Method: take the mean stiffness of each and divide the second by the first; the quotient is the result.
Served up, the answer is 1.10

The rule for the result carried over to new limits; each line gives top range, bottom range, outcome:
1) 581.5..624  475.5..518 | 0.76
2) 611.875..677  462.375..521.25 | 0.72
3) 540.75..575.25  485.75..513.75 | 0.85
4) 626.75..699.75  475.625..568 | 0.76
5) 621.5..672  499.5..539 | 0.64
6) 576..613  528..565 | 0.90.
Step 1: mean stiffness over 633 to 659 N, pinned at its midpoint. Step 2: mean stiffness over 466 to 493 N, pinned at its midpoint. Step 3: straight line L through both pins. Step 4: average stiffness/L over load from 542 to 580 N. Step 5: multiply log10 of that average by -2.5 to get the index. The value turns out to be -0.21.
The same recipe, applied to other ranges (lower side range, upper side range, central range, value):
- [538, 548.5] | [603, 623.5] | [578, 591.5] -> -0.13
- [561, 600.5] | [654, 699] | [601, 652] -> 0.35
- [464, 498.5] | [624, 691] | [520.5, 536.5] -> -0.22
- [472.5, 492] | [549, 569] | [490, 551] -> -0.10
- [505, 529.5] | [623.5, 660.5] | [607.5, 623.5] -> 0.03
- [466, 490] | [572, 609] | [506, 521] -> -0.24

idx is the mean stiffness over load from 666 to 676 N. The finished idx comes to 373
